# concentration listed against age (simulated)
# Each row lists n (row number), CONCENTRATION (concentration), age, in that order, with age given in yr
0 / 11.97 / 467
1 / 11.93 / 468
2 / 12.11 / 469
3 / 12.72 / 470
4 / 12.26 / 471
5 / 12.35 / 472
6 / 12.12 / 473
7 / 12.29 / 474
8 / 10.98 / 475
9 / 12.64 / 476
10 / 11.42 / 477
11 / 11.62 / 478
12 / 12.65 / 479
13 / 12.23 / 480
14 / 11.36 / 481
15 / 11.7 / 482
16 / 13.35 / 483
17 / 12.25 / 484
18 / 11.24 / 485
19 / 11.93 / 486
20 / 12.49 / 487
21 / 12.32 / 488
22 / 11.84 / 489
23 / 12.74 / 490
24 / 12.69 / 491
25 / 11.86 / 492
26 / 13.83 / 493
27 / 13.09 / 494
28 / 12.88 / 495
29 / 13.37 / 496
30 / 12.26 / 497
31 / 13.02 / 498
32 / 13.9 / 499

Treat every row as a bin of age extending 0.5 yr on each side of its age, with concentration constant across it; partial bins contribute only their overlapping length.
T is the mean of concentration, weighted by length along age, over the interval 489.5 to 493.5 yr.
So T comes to 12.8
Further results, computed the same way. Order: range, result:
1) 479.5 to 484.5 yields 12.2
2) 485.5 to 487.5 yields 12.2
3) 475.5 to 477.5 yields 12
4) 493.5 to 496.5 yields 13.1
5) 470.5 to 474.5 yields 12.3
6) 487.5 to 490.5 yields 12.3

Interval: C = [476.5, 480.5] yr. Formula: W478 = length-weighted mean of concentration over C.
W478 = 12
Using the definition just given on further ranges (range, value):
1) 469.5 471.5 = 12.5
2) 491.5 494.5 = 12.9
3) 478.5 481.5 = 12.1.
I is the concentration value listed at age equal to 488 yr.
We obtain 12.32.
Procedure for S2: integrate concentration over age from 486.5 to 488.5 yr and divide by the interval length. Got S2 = 12.4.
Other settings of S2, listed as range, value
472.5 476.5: 12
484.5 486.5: 11.6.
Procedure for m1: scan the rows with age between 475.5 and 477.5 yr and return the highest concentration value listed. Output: 12.64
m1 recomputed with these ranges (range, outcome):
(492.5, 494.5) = 13.83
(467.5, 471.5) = 12.72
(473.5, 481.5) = 12.65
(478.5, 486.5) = 13.35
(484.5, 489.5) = 12.49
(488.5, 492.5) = 12.74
